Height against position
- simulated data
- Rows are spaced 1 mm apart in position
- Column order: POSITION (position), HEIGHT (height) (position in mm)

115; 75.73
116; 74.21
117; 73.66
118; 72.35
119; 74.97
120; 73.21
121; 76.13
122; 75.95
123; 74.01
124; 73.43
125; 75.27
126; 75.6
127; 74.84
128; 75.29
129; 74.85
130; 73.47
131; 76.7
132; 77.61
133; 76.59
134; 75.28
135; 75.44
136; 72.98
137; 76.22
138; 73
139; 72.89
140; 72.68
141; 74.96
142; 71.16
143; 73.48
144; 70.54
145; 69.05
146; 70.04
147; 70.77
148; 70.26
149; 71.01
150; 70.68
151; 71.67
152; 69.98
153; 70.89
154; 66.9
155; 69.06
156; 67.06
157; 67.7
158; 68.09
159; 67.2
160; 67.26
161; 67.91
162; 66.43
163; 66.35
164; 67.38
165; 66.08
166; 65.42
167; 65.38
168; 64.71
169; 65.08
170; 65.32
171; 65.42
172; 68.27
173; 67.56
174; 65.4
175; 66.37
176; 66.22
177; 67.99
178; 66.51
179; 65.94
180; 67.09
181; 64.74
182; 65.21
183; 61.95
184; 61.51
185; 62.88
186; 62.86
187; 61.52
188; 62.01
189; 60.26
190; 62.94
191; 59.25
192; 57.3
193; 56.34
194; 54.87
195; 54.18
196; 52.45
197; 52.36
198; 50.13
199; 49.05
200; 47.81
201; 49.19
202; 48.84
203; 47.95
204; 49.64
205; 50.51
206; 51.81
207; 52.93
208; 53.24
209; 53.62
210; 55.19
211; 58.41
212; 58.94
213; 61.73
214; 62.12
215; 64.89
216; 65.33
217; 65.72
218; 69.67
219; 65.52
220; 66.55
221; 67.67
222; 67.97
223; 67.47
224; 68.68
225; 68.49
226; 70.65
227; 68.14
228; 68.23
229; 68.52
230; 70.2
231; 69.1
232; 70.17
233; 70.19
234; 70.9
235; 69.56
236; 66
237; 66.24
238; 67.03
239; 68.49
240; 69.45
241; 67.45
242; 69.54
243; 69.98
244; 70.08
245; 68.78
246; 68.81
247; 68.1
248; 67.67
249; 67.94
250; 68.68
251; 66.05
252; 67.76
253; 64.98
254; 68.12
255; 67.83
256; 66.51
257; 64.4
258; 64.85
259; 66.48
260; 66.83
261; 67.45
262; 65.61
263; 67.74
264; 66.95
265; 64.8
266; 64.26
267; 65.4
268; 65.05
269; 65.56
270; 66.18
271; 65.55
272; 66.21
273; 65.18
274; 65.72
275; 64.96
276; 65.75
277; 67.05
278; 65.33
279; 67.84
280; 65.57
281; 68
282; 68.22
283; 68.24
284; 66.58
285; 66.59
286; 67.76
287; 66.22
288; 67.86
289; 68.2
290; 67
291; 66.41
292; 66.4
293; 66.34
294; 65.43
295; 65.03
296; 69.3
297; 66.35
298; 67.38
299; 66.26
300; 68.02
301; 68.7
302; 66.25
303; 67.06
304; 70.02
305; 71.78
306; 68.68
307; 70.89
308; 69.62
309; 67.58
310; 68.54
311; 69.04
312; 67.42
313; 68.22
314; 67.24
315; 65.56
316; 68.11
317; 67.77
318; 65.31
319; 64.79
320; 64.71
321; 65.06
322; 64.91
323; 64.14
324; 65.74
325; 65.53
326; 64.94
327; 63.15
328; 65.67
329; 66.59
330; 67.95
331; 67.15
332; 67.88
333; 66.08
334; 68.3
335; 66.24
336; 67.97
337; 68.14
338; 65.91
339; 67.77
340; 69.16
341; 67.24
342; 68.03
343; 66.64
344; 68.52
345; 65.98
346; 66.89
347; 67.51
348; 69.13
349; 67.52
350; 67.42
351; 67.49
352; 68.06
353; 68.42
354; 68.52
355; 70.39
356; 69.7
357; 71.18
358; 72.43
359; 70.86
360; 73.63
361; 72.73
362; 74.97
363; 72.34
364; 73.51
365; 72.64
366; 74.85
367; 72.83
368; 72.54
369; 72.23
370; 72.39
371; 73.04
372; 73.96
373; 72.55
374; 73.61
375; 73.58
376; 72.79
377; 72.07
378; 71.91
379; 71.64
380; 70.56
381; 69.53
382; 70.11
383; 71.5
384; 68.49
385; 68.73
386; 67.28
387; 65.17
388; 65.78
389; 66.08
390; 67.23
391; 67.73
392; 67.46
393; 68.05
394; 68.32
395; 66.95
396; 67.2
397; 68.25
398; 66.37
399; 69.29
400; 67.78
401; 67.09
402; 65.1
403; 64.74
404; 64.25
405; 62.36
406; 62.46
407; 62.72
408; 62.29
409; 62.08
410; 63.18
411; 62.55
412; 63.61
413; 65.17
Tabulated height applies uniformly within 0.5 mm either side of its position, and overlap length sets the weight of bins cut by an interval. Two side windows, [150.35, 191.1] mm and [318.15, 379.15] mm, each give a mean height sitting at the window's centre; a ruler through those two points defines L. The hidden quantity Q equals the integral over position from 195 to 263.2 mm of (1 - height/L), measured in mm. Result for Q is 3.5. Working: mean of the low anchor 65.9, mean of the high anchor 69.1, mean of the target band 63.6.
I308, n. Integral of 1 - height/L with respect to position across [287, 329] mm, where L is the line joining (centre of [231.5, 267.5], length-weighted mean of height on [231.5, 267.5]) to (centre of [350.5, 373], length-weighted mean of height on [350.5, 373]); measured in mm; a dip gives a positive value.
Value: 1.7 mm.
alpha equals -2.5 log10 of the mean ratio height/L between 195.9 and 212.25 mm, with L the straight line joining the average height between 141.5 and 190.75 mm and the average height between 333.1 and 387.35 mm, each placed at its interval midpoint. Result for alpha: 0.29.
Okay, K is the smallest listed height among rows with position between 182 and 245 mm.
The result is 47.81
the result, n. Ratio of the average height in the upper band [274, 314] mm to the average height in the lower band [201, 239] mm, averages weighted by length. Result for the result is 1.07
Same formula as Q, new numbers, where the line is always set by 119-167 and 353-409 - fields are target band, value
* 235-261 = 1.1 mm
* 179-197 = 2.7 mm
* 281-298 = 0.8 mm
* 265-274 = 0.6 mm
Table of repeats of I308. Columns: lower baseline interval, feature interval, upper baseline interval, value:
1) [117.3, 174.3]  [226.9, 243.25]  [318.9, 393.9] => 0.32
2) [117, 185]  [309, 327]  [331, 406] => 0.81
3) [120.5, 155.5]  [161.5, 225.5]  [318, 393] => 9.73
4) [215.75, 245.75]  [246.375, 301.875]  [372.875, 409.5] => 1.31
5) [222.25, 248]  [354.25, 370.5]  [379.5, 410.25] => -1.29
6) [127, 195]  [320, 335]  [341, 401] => 0.76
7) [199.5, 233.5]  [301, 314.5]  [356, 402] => -0.43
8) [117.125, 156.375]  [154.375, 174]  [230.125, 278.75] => 1.36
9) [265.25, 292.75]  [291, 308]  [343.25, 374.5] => -0.05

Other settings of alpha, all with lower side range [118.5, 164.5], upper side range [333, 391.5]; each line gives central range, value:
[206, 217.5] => 0.21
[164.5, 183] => 0.09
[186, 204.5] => 0.30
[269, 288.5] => 0.07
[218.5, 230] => 0.05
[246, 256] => 0.05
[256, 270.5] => 0.08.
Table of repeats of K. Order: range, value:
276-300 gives 65.03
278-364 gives 63.15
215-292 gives 64.26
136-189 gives 60.26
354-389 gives 65.17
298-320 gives 64.71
